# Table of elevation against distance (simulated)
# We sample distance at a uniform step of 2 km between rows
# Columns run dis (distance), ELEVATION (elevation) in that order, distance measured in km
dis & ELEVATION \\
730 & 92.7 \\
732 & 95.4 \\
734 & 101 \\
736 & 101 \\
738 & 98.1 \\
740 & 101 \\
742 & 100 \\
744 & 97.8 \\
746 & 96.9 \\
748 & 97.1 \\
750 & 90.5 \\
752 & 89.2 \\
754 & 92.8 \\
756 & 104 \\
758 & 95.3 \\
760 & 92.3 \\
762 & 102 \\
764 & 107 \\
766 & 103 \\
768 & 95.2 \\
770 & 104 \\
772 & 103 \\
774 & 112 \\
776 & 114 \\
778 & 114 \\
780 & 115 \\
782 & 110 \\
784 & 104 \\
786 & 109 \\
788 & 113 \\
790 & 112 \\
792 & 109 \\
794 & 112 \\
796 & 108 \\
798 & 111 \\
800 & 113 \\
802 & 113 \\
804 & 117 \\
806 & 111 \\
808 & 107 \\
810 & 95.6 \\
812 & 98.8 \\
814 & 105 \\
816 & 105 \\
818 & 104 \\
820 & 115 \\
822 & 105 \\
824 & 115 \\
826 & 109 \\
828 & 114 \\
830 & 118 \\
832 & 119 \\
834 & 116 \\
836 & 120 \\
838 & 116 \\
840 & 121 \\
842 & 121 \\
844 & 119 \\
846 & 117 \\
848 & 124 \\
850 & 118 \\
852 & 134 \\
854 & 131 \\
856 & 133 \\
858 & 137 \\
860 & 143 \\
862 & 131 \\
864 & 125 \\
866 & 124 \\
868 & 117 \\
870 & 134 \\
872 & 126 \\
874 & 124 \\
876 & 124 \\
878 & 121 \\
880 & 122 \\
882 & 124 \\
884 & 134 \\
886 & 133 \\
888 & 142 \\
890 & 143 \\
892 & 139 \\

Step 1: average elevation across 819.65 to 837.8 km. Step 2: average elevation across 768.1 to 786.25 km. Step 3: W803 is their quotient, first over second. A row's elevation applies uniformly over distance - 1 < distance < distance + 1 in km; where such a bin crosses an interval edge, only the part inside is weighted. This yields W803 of 1.1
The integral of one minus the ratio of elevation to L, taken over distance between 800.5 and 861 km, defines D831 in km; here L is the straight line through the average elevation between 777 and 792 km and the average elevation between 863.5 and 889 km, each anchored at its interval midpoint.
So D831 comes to 1.2 km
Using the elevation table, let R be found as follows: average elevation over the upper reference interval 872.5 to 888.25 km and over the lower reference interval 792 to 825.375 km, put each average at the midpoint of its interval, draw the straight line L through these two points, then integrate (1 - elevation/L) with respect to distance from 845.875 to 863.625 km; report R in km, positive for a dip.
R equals -1.4 km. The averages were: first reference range 108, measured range 130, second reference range 127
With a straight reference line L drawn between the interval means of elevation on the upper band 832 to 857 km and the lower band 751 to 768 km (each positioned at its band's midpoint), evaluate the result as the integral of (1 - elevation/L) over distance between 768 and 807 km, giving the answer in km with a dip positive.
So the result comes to -1.6 km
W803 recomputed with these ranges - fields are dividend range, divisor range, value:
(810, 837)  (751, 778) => 1.09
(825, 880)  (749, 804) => 1.17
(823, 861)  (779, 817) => 1.12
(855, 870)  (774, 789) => 1.17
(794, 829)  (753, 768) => 1.10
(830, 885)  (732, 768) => 1.27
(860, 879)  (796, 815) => 1.17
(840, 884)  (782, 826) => 1.16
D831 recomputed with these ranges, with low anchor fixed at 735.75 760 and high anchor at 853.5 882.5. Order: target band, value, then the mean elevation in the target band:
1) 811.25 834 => 1.2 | 110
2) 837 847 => 0.2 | 119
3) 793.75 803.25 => -0.2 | 112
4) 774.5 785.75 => -0.7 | 111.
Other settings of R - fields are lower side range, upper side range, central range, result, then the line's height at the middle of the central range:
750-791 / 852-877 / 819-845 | 1.0 km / 121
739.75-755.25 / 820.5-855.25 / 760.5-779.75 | -0.9 km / 101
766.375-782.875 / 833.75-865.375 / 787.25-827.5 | 2.3 km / 116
